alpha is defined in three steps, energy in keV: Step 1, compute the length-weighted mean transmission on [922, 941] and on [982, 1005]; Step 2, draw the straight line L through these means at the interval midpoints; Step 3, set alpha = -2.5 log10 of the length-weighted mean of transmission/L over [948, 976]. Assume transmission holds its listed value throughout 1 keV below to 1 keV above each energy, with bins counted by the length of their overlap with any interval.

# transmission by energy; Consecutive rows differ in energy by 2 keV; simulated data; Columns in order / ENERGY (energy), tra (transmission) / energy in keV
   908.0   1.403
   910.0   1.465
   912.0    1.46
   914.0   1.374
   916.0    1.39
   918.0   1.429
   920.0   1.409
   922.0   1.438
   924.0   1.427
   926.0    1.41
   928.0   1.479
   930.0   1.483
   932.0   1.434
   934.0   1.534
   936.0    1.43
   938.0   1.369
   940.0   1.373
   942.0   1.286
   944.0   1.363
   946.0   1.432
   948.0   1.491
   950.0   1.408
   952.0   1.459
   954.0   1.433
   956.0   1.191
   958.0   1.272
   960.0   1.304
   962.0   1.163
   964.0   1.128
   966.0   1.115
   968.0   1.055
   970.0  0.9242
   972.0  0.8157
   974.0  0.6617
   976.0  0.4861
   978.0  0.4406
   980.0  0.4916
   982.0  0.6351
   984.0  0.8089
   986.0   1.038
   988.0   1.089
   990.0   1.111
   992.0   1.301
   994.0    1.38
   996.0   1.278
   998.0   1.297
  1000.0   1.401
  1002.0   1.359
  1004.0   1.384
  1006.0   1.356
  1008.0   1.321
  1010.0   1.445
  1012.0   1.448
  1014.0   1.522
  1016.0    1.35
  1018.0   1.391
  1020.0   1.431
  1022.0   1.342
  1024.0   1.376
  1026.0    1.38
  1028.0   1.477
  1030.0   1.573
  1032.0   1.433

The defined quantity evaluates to 0.167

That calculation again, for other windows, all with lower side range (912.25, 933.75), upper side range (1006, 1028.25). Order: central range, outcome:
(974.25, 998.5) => 0.45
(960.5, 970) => 0.27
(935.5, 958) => 0.04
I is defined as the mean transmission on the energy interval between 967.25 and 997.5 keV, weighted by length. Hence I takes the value 0.906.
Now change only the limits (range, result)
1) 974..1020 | 1.15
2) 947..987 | 1.02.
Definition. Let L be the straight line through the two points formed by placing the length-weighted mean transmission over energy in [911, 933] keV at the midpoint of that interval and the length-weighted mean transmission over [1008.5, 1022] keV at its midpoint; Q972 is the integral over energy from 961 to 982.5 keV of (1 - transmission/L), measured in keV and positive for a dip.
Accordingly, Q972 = 9.2 keV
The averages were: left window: 1.43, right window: 1.42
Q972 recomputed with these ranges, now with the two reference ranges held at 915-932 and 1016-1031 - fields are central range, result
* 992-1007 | 0.8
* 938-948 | 0.4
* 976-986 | 5.6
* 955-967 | 2.0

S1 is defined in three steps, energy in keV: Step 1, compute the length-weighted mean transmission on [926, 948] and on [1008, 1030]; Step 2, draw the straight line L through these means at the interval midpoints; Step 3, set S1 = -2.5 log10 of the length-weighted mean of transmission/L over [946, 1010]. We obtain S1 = 0.25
